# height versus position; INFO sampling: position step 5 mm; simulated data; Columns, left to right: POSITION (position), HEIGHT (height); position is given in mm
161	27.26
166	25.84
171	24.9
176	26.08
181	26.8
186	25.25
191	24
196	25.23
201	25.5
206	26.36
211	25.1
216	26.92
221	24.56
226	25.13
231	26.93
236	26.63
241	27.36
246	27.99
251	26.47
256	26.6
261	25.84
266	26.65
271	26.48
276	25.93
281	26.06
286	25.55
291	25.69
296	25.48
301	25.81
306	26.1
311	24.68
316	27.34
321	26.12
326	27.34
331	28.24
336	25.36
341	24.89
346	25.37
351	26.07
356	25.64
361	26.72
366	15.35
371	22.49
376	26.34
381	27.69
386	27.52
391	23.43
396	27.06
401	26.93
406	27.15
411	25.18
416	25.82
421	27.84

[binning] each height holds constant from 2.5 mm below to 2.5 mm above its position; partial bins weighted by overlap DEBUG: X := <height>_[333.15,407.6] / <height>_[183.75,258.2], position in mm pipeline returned 1.0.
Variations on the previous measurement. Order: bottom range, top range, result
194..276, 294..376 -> 0.96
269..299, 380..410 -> 1.03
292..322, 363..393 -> 0.92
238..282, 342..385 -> 0.92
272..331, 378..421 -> 1.01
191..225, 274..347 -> 1.02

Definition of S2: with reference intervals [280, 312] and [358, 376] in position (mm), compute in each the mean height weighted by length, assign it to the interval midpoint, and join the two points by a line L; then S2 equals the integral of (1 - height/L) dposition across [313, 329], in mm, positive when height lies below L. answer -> -1.6 mm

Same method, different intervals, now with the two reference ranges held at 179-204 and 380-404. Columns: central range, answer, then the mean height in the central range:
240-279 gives -1.4 mm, 26.6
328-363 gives 0.2 mm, 26.1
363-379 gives 2.8 mm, 21.8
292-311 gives 0.2 mm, 25.6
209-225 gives 0.0 mm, 25.5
